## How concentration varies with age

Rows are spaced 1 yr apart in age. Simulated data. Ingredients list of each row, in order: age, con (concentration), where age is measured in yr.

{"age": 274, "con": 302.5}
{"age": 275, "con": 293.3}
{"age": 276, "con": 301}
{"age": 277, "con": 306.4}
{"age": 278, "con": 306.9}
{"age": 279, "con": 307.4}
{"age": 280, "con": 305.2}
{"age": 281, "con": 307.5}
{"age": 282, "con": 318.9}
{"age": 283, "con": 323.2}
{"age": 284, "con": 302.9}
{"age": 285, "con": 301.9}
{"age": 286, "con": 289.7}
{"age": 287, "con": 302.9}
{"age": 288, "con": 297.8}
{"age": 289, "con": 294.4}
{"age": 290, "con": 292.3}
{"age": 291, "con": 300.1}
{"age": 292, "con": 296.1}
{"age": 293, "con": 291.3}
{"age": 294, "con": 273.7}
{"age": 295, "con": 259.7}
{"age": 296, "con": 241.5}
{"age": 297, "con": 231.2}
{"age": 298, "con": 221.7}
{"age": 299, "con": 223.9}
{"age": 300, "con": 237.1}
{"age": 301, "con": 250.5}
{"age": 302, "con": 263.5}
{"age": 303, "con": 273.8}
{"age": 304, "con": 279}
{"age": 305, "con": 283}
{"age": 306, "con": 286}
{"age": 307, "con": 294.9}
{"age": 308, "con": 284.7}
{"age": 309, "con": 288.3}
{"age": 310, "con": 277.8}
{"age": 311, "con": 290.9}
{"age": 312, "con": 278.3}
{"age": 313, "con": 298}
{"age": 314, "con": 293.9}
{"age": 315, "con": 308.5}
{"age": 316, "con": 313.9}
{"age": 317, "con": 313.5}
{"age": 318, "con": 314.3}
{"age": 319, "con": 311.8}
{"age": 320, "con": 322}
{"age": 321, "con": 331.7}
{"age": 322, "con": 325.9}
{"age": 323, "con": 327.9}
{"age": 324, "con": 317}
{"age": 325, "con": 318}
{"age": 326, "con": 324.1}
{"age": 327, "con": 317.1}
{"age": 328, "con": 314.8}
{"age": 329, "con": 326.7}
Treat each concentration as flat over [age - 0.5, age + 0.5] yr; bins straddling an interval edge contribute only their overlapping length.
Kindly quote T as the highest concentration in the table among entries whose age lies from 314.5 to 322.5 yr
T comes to 331.7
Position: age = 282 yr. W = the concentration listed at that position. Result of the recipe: 318.9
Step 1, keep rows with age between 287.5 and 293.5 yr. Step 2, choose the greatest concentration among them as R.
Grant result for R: 300.1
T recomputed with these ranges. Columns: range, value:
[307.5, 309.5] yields 288.3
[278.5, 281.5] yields 307.5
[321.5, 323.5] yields 327.9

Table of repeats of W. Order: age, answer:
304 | 279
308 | 284.7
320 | 322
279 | 307.4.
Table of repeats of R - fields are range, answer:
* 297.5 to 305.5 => 283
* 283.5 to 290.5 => 302.9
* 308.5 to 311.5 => 290.9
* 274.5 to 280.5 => 307.4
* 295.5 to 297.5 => 241.5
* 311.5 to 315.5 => 308.5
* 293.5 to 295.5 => 273.7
